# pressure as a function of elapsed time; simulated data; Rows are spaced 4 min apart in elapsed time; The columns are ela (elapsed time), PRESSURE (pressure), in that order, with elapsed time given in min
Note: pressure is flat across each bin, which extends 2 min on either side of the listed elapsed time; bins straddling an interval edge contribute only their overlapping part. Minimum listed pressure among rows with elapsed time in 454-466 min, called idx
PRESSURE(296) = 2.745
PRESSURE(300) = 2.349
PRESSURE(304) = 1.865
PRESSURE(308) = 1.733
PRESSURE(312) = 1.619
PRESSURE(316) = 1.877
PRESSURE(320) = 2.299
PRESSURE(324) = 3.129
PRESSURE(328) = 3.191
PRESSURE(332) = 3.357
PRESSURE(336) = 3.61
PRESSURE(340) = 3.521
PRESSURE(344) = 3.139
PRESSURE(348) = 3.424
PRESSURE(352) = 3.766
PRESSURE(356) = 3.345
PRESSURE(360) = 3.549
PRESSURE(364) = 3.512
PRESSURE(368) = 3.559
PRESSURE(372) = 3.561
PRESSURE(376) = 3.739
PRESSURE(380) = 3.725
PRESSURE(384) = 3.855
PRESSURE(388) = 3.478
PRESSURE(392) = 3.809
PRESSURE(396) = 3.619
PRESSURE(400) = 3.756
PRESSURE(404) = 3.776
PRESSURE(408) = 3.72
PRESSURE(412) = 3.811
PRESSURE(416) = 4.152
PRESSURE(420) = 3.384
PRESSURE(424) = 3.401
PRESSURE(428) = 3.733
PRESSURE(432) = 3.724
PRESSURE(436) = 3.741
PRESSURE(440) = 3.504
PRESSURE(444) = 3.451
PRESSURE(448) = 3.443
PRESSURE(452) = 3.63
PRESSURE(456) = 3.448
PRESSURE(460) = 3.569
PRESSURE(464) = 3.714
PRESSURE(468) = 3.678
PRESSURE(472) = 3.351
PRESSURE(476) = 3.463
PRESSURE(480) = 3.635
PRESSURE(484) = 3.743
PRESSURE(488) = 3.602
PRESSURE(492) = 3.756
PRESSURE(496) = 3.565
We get 3.448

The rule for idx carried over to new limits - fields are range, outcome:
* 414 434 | 3.384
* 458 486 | 3.351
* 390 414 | 3.619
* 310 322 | 1.619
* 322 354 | 3.129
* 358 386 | 3.512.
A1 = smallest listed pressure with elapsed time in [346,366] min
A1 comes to 3.345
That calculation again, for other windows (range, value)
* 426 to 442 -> 3.504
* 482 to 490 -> 3.602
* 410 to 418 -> 3.811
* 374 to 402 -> 3.478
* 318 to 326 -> 2.299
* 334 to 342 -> 3.521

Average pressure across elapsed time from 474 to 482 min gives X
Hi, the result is 3.55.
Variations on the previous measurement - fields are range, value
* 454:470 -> 3.6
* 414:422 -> 3.77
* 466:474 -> 3.51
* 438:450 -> 3.47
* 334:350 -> 3.42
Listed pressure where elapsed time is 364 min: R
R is 3.512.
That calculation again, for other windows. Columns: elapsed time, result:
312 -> 1.619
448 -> 3.443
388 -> 3.478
